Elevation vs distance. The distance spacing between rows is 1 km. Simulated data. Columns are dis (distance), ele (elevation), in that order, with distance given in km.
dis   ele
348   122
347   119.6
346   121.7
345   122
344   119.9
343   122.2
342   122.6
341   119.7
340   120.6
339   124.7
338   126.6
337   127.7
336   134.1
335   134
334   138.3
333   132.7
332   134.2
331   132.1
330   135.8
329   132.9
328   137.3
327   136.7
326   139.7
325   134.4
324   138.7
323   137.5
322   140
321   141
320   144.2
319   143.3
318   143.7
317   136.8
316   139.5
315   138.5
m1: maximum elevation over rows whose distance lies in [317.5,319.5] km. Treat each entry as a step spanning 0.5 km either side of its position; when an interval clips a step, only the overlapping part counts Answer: 143.7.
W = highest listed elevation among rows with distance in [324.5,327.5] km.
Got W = 139.7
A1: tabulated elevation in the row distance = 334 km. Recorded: 138.3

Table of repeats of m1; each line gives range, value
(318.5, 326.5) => 144.2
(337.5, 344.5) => 126.6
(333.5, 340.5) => 138.3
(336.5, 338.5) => 127.7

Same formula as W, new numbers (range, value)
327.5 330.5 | 137.3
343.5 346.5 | 122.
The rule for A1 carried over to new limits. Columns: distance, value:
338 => 126.6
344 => 119.9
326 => 139.7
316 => 139.5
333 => 132.7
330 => 135.8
